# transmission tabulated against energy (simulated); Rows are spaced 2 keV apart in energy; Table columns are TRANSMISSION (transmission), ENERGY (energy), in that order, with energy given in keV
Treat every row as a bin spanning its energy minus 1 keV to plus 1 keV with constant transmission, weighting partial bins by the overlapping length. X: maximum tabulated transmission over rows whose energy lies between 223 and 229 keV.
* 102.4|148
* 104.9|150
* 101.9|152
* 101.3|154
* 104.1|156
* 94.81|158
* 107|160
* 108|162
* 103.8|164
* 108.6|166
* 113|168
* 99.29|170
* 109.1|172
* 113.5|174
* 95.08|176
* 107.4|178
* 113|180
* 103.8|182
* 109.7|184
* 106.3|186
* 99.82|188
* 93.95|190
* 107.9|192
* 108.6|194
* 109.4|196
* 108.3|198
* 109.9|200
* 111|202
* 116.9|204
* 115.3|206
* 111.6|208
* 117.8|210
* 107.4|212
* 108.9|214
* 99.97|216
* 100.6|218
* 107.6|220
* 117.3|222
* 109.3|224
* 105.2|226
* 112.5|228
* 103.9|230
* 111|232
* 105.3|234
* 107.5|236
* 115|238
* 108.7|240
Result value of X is 112.5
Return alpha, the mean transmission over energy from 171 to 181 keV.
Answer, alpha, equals 108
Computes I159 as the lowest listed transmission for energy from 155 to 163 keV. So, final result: 94.81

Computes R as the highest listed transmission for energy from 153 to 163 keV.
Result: 108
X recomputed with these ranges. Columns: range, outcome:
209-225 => 117.8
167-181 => 113.5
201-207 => 116.9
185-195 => 108.6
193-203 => 111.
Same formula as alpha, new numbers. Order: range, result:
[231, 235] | 108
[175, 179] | 101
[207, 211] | 115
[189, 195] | 103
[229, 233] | 107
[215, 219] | 100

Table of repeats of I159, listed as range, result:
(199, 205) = 109.9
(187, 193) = 93.95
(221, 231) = 103.9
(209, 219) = 99.97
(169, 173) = 99.29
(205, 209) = 111.6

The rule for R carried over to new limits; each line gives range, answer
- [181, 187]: 109.7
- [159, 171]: 113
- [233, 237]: 107.5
